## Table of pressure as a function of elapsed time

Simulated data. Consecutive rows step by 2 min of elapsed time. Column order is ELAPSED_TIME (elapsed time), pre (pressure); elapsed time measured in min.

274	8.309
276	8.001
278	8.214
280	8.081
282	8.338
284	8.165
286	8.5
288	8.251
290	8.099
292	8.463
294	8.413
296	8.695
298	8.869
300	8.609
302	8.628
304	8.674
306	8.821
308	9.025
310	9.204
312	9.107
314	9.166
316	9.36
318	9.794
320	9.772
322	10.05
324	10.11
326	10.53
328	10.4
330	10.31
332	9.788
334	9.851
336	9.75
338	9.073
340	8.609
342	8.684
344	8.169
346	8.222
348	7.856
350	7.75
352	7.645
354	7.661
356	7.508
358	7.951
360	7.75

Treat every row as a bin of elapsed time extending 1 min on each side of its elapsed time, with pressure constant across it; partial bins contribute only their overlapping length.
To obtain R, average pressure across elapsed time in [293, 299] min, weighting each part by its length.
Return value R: 8.66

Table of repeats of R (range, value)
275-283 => 8.16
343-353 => 7.93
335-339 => 9.41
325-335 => 10.2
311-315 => 9.14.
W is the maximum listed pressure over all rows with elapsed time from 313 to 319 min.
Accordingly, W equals 9.794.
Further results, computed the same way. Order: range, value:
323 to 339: 10.53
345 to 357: 8.222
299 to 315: 9.204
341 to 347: 8.684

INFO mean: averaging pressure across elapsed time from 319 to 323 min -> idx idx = 9.91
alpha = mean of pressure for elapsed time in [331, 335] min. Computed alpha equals 9.82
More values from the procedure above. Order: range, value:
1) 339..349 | 8.31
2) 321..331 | 10.3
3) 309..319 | 9.33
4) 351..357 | 7.6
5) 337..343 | 8.79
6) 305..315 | 9.06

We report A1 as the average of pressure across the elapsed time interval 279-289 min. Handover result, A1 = 8.27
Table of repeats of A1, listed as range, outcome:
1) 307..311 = 9.11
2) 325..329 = 10.5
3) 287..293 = 8.27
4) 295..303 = 8.7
